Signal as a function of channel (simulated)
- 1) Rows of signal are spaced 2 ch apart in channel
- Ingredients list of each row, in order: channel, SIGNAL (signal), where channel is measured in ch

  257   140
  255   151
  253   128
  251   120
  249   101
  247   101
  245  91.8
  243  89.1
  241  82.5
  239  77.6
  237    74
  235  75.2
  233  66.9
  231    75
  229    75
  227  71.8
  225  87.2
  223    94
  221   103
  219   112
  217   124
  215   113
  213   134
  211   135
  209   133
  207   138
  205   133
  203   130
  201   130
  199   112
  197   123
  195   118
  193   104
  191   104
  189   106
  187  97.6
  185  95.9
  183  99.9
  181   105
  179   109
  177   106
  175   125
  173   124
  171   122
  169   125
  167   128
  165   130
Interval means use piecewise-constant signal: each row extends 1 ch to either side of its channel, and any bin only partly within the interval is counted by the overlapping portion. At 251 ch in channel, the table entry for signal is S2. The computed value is 120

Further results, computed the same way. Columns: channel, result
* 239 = 77.6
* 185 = 95.9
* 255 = 151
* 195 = 118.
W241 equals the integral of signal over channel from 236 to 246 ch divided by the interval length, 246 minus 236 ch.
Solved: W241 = 83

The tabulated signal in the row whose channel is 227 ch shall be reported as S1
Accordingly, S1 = 71.8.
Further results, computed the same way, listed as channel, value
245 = 91.8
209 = 133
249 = 101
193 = 104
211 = 135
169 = 125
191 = 104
